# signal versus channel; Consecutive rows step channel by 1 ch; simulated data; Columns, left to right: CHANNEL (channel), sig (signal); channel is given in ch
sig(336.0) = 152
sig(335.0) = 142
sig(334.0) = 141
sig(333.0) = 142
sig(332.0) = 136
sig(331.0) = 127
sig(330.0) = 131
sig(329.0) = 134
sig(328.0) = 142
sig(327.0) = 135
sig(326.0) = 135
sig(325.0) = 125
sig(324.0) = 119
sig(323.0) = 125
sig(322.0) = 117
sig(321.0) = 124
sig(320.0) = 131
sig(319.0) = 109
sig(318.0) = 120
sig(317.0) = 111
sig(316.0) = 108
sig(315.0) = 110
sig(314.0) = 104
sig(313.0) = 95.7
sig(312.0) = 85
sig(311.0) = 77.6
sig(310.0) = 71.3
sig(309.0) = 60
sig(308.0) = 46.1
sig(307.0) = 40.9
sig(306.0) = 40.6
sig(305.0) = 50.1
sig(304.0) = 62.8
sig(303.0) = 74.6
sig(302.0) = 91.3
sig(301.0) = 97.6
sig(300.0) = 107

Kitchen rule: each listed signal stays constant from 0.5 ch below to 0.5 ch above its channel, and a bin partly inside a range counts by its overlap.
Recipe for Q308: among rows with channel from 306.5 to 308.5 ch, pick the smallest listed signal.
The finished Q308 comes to 40.9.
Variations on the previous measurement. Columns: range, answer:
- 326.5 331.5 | 127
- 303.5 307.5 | 40.6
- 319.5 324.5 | 117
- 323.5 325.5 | 119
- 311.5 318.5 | 85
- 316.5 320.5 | 109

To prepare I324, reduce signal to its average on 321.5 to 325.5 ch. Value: 122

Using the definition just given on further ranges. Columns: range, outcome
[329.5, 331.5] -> 129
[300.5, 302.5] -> 94.4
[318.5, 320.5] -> 120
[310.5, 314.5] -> 90.6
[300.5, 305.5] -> 75.3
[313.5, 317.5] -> 108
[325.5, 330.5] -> 135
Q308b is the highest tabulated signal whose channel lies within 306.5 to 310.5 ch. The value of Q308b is 71.3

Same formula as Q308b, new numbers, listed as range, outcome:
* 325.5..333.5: 142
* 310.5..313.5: 95.7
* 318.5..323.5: 131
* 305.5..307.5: 40.9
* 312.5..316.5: 110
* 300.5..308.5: 97.6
